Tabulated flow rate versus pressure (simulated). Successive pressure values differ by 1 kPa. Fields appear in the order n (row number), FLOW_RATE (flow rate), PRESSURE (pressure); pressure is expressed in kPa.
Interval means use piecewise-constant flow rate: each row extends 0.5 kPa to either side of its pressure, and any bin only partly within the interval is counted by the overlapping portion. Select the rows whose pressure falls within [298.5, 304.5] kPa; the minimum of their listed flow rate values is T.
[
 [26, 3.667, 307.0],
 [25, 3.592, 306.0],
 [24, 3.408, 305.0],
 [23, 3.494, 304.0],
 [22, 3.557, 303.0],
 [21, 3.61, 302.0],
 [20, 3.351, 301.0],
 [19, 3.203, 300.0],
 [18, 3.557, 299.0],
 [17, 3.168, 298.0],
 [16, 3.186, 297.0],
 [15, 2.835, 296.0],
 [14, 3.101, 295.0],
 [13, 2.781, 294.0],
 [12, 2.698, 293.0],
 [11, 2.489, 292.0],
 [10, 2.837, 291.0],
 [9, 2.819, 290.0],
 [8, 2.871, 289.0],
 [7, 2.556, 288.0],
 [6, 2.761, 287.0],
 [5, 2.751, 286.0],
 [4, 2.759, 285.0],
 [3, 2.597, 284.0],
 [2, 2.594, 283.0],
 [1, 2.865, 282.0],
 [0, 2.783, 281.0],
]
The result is 3.203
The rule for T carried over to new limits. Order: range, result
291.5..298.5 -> 2.489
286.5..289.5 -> 2.556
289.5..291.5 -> 2.819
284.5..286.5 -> 2.751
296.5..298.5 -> 3.168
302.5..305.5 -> 3.408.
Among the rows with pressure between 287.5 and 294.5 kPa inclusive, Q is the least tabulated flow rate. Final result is 2.489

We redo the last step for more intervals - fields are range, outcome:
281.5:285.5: 2.594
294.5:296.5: 2.835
